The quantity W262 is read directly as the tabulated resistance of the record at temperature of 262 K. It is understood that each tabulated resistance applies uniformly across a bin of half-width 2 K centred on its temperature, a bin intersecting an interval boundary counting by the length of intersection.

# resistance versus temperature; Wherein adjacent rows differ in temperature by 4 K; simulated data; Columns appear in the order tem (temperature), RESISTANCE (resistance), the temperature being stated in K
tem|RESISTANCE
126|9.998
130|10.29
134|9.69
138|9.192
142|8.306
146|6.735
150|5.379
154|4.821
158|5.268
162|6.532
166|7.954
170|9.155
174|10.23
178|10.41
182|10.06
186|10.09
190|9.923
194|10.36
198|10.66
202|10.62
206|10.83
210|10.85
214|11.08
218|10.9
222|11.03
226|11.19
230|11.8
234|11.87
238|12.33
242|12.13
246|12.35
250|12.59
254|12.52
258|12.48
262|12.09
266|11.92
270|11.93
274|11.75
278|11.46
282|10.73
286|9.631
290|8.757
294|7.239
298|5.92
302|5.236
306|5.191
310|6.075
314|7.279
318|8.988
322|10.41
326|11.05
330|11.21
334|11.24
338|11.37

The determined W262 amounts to 12.09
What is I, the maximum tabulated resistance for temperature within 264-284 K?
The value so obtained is 11.93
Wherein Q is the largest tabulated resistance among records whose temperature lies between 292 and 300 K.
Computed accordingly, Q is 7.239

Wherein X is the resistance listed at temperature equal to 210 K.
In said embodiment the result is 10.85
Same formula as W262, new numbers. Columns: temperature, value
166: 7.954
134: 9.69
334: 11.24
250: 12.59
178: 10.41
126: 9.998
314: 7.279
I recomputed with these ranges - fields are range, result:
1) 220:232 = 11.8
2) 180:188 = 10.09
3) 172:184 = 10.41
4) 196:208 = 10.83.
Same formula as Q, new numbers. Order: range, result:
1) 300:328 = 11.05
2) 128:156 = 10.29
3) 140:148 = 8.306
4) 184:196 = 10.36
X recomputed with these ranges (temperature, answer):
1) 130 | 10.29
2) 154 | 4.821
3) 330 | 11.21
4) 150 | 5.379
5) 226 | 11.19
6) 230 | 11.8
